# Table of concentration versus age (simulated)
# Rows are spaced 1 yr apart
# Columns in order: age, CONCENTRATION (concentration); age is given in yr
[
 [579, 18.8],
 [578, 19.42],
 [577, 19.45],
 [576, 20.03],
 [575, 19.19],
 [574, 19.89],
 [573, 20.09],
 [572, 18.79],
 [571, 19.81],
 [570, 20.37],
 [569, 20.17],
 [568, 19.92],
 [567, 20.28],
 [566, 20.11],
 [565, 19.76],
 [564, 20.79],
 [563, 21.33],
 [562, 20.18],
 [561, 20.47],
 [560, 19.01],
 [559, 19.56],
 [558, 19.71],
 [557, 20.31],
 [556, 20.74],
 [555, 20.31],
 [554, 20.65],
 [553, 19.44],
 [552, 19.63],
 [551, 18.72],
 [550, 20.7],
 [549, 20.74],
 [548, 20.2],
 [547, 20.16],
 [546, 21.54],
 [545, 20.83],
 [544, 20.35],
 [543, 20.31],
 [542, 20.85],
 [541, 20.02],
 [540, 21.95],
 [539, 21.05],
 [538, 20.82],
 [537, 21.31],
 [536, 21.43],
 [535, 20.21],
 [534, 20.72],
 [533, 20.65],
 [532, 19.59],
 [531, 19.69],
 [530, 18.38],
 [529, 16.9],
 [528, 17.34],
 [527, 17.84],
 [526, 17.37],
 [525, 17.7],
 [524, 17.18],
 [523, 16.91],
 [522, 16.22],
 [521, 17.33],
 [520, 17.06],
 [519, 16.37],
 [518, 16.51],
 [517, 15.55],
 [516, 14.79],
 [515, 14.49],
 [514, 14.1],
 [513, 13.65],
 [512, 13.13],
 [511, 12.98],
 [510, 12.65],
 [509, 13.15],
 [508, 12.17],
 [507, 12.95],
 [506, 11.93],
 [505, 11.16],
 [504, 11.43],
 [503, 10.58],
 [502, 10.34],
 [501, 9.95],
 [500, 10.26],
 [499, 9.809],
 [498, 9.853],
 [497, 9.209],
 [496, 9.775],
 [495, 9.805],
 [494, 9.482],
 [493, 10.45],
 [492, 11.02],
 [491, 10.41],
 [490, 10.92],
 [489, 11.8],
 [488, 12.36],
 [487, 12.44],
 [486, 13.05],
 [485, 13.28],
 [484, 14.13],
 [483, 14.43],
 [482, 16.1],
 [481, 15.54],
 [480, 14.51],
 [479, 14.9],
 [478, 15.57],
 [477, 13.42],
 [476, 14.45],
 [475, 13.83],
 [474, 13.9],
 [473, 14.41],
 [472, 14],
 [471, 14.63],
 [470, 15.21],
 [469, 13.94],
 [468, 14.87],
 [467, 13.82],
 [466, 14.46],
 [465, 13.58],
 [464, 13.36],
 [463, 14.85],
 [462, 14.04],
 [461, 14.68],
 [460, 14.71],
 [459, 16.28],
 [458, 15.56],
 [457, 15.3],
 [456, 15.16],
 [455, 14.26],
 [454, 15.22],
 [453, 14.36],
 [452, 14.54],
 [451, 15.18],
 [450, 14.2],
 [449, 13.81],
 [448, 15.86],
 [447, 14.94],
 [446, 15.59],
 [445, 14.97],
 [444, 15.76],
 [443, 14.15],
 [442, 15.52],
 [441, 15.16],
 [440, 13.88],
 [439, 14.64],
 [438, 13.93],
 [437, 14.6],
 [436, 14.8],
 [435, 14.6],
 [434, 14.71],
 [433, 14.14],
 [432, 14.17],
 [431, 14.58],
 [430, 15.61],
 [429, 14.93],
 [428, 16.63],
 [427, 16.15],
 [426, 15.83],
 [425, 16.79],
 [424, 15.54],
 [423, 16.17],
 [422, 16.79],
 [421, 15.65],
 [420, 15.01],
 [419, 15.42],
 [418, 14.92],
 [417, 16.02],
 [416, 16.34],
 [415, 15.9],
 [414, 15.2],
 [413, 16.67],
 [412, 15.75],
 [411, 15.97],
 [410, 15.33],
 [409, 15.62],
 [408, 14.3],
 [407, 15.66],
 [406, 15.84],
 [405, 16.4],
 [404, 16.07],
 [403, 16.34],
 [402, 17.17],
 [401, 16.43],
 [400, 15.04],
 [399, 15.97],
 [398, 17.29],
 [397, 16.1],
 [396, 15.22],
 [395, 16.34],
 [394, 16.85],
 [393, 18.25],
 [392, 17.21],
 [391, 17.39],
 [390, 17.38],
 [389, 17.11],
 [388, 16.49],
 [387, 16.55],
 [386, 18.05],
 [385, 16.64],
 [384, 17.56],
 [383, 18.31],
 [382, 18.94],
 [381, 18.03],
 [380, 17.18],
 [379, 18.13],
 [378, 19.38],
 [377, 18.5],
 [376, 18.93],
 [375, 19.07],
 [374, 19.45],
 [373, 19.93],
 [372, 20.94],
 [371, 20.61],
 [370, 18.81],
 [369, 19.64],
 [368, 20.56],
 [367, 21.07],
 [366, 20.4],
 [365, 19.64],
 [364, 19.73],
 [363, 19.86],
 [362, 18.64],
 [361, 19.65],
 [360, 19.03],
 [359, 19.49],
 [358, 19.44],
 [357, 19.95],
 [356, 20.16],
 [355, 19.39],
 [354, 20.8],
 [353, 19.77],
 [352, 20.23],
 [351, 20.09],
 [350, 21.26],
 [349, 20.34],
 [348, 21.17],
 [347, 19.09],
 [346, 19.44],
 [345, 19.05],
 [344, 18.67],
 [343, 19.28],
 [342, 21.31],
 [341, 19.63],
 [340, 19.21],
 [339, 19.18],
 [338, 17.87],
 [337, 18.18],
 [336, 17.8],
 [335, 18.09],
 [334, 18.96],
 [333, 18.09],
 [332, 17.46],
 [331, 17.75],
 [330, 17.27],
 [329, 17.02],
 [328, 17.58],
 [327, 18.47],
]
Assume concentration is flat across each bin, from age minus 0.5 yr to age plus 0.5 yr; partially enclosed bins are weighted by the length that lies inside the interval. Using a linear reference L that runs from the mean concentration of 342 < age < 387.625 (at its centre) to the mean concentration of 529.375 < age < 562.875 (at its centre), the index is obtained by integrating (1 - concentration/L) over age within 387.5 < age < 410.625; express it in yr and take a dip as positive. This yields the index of 3.8 yr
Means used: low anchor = 19.4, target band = 16.3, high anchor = 20.3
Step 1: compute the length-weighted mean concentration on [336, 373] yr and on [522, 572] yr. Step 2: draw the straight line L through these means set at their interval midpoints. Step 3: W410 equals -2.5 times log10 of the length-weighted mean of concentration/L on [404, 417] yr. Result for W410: 0.25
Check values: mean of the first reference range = 19.7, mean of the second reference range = 19.8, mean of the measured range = 15.8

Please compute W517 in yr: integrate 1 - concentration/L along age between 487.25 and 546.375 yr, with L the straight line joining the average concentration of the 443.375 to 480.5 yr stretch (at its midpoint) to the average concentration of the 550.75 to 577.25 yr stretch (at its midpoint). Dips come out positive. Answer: 8.0 yr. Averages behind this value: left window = 14.7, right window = 20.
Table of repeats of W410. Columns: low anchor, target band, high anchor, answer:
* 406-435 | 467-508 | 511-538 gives 0.31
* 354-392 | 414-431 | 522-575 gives 0.21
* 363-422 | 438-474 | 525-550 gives 0.25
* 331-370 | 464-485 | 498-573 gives 0.26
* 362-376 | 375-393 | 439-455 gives 0.07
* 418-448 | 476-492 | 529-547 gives 0.30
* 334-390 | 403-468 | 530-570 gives 0.28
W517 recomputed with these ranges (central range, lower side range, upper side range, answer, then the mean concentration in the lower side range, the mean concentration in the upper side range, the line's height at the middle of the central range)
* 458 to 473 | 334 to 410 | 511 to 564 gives 3.35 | 18.4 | 18.8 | 18.7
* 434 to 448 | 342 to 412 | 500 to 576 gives 2.56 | 18.3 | 18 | 18.2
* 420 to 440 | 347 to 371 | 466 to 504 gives 0.75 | 20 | 12.6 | 15.8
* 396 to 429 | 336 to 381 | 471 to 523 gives 2.10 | 19.6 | 13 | 17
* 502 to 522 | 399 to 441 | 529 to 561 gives 5.54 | 15.5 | 20.3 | 19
